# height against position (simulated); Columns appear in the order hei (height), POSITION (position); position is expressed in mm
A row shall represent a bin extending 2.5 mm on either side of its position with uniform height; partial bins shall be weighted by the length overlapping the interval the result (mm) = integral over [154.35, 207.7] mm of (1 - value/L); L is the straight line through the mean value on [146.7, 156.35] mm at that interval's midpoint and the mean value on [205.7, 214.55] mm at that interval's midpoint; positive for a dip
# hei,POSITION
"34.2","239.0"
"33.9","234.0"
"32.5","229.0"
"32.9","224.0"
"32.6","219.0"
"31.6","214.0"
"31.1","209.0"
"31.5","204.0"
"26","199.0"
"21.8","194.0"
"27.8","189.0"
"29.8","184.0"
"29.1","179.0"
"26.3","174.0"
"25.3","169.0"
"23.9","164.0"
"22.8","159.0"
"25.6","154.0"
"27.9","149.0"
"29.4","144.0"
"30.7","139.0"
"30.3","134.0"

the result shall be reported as 4.7 mm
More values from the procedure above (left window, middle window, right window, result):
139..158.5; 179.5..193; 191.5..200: -2.1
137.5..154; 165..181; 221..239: 1.9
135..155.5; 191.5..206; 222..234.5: 2.4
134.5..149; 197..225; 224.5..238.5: 1.3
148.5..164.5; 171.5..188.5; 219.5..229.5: -0.5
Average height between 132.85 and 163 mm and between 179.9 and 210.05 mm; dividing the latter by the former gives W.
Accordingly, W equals 1.02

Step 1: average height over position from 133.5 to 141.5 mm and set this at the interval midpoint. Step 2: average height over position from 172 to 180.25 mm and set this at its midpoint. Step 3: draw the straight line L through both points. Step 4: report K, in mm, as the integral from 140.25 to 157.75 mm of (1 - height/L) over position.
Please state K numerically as 1.3 mm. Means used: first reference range 30.6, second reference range 27.6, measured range 27.5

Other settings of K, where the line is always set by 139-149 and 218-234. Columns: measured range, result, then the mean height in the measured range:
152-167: 2.96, 24.1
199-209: 0.60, 30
